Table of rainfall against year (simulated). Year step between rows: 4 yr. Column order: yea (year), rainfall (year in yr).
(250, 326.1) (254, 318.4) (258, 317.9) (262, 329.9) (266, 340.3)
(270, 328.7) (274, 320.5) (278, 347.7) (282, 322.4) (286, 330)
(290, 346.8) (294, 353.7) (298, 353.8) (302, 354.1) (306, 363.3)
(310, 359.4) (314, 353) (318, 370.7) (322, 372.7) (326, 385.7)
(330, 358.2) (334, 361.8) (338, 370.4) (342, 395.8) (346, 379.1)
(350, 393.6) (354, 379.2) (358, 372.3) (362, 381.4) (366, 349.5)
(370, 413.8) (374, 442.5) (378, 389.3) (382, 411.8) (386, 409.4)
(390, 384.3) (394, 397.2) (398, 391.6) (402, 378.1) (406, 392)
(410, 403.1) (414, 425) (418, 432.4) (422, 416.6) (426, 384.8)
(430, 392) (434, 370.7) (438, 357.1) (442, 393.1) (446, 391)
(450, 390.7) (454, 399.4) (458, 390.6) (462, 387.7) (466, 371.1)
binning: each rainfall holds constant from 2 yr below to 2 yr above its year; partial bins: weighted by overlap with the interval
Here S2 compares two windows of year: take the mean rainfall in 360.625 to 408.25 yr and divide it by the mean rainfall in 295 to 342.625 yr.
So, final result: 1.08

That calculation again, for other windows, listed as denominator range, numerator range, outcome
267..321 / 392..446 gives 1.14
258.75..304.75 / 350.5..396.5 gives 1.16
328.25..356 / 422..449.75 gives 1.02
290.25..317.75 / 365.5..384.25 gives 1.14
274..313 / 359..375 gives 1.13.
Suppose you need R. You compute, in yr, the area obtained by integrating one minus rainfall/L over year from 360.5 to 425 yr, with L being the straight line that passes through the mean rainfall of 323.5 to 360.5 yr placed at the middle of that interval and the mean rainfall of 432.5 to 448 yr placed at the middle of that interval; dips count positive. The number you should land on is -4.0 yr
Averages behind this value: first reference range 377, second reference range 378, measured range 401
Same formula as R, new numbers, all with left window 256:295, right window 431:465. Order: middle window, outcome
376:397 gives -1.8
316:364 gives -3.3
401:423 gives -2.0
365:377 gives -1.4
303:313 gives -0.5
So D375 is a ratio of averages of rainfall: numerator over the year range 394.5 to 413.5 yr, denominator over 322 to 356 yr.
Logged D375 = 1.0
